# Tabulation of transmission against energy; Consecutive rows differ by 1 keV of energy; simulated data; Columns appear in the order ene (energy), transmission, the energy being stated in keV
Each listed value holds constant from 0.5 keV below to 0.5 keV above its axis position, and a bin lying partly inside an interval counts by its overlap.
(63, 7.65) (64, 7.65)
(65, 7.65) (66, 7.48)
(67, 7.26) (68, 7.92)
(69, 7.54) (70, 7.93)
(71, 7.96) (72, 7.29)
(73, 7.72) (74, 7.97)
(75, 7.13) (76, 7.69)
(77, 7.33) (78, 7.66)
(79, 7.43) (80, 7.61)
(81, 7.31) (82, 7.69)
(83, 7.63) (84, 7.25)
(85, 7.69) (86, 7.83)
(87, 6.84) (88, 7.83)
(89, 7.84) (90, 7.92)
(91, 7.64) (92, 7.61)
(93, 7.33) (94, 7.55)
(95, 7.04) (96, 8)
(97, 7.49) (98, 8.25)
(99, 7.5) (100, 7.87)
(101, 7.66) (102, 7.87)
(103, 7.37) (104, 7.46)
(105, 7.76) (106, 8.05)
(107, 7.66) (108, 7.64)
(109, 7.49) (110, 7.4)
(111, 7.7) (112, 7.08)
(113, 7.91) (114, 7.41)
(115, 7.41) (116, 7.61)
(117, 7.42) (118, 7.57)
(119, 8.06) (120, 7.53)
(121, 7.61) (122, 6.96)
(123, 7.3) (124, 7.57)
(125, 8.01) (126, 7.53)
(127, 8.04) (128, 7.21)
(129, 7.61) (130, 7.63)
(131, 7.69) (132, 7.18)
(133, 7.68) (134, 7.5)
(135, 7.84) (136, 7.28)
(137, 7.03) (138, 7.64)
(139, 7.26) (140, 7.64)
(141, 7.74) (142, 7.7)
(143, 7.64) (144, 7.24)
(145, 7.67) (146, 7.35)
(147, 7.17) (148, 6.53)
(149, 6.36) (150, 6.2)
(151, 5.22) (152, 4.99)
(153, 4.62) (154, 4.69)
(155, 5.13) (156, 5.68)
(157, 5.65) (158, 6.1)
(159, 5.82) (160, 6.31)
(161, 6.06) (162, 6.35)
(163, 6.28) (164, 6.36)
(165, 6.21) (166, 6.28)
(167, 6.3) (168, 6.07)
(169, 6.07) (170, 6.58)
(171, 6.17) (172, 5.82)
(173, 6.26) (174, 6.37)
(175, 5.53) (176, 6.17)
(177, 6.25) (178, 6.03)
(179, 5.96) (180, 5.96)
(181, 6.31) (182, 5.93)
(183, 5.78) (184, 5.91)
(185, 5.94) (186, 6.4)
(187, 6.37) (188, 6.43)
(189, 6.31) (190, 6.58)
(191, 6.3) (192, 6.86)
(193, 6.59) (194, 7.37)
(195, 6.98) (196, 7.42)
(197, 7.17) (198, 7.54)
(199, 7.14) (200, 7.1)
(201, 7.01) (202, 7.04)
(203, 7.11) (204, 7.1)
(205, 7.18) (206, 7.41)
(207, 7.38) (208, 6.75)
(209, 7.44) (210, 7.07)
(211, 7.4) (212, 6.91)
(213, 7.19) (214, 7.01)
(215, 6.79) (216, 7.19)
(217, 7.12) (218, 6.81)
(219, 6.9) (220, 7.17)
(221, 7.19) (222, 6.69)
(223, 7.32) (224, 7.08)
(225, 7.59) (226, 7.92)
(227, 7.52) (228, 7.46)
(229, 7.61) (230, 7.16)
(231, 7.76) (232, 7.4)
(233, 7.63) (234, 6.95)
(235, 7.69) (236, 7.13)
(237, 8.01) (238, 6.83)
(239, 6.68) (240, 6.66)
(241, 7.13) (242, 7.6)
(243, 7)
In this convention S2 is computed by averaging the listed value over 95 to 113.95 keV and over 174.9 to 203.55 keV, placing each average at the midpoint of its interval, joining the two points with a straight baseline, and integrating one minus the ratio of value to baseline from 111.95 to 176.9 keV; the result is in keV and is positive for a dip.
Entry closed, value 3.1 keV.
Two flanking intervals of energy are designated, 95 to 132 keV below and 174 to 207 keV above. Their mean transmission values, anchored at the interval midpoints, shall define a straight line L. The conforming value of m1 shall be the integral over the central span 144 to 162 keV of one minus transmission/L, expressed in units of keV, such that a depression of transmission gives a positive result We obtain 2.7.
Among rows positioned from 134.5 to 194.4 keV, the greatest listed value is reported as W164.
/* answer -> 7.84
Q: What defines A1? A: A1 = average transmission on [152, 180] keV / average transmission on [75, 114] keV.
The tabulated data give 0.8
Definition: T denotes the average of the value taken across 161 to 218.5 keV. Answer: 6.62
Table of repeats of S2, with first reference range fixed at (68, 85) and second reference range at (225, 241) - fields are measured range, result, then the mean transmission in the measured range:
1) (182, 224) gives 2.84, 6.9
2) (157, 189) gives 5.63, 6.14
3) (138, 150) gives 0.35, 7.27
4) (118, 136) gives -0.15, 7.58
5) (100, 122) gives -0.17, 7.59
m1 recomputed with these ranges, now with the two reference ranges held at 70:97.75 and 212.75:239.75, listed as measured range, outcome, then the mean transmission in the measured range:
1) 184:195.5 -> 1.3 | 6.53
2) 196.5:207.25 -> 0.2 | 7.19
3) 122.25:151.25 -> 0.4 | 7.34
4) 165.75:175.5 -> 1.6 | 6.14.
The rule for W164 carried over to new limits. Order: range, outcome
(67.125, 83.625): 7.97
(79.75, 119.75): 8.25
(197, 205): 7.54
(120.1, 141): 8.04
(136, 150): 7.74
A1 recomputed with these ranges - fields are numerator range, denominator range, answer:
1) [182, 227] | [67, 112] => 0.91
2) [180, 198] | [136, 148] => 0.88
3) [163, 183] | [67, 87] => 0.81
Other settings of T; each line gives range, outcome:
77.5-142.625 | 7.58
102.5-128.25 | 7.57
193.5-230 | 7.2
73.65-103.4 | 7.59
